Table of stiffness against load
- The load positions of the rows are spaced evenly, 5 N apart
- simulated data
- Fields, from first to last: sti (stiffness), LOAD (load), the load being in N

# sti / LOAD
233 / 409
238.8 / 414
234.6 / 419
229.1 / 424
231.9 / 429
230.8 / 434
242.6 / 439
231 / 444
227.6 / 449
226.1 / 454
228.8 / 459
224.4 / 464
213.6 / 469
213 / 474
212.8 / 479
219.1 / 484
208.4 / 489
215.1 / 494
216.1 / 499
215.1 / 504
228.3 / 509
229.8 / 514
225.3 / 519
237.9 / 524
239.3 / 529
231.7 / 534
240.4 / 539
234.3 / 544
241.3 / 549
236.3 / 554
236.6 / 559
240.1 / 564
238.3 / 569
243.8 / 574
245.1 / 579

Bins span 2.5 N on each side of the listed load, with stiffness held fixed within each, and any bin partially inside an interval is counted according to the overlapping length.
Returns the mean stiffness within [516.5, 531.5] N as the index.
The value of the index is 234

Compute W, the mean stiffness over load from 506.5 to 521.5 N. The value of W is 228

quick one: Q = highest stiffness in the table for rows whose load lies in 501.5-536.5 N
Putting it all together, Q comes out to 239.3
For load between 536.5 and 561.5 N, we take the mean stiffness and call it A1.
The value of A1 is 238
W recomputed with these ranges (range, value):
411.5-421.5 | 237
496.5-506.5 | 216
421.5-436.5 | 231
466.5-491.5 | 213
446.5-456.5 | 227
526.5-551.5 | 237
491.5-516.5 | 221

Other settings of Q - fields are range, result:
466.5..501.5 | 219.1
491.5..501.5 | 216.1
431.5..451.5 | 242.6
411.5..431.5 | 238.8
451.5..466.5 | 228.8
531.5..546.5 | 240.4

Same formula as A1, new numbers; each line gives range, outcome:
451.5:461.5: 227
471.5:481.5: 213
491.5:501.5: 216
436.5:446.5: 237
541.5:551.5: 238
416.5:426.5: 232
